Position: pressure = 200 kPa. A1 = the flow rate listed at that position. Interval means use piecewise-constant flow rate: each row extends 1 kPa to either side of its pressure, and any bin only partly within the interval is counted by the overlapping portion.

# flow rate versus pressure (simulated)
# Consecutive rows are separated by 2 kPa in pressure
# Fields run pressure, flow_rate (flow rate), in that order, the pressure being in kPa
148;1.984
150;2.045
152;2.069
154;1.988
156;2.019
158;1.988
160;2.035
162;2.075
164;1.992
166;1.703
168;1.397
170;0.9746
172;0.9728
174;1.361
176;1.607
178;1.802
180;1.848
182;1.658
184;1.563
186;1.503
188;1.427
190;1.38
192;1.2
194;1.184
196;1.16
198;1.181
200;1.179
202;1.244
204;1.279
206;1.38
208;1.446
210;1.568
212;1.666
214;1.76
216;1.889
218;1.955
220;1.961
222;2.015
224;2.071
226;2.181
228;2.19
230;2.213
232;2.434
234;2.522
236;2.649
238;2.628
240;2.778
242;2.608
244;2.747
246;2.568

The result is 1.179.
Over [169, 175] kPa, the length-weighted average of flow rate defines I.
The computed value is 1.1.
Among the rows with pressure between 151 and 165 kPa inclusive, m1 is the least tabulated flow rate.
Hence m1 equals 1.988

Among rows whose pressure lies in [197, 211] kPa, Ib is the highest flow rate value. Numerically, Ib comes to 1.568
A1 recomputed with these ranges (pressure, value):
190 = 1.38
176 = 1.607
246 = 2.568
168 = 1.397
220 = 1.961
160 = 2.035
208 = 1.446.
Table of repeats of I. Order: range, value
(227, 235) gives 2.34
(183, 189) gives 1.5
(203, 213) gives 1.47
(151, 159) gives 2.02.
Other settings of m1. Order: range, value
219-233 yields 1.961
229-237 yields 2.213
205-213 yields 1.38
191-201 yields 1.16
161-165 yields 1.992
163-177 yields 0.9728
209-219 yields 1.568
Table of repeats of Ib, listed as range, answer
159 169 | 2.075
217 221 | 1.961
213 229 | 2.19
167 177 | 1.607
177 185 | 1.848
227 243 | 2.778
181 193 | 1.658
